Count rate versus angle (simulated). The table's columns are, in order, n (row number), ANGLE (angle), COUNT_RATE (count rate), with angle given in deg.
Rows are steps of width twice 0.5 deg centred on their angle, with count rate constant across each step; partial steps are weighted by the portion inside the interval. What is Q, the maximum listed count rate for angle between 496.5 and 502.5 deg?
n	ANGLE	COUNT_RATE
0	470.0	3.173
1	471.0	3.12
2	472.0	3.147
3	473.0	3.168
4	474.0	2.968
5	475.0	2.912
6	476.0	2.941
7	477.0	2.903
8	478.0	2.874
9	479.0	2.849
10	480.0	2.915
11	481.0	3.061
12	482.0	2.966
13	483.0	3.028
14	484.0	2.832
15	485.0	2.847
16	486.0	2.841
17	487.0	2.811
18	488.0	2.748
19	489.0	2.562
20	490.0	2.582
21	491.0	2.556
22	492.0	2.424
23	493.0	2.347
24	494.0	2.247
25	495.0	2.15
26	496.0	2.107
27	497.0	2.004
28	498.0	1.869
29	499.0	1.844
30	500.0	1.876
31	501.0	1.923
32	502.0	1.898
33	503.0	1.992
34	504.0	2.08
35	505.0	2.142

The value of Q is 2.004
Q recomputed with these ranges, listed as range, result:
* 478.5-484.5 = 3.061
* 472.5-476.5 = 3.168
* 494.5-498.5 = 2.15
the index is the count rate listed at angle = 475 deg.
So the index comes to 2.912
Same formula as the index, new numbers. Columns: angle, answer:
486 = 2.841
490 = 2.582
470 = 3.173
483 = 3.028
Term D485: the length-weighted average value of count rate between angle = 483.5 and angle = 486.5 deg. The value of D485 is 2.84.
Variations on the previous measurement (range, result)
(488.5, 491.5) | 2.57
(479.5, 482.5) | 2.98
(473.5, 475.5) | 2.94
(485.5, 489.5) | 2.74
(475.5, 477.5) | 2.92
